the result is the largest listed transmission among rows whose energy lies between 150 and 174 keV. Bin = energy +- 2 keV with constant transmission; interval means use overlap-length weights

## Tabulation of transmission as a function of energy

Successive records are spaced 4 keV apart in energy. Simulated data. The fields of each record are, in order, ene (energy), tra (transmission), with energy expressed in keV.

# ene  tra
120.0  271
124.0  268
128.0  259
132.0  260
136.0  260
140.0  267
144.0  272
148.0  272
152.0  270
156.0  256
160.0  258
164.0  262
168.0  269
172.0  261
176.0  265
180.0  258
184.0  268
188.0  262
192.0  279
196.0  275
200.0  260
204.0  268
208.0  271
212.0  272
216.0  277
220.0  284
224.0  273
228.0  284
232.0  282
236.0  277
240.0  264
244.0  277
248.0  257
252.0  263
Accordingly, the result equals 270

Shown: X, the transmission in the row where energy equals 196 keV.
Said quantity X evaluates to 275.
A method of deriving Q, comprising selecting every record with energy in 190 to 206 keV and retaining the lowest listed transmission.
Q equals 260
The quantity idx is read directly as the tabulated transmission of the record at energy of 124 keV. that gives 268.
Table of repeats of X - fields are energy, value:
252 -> 263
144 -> 272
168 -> 269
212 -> 272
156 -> 256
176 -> 265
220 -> 284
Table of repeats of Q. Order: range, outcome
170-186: 258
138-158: 256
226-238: 277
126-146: 259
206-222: 271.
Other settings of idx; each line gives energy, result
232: 282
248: 257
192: 279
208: 271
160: 258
